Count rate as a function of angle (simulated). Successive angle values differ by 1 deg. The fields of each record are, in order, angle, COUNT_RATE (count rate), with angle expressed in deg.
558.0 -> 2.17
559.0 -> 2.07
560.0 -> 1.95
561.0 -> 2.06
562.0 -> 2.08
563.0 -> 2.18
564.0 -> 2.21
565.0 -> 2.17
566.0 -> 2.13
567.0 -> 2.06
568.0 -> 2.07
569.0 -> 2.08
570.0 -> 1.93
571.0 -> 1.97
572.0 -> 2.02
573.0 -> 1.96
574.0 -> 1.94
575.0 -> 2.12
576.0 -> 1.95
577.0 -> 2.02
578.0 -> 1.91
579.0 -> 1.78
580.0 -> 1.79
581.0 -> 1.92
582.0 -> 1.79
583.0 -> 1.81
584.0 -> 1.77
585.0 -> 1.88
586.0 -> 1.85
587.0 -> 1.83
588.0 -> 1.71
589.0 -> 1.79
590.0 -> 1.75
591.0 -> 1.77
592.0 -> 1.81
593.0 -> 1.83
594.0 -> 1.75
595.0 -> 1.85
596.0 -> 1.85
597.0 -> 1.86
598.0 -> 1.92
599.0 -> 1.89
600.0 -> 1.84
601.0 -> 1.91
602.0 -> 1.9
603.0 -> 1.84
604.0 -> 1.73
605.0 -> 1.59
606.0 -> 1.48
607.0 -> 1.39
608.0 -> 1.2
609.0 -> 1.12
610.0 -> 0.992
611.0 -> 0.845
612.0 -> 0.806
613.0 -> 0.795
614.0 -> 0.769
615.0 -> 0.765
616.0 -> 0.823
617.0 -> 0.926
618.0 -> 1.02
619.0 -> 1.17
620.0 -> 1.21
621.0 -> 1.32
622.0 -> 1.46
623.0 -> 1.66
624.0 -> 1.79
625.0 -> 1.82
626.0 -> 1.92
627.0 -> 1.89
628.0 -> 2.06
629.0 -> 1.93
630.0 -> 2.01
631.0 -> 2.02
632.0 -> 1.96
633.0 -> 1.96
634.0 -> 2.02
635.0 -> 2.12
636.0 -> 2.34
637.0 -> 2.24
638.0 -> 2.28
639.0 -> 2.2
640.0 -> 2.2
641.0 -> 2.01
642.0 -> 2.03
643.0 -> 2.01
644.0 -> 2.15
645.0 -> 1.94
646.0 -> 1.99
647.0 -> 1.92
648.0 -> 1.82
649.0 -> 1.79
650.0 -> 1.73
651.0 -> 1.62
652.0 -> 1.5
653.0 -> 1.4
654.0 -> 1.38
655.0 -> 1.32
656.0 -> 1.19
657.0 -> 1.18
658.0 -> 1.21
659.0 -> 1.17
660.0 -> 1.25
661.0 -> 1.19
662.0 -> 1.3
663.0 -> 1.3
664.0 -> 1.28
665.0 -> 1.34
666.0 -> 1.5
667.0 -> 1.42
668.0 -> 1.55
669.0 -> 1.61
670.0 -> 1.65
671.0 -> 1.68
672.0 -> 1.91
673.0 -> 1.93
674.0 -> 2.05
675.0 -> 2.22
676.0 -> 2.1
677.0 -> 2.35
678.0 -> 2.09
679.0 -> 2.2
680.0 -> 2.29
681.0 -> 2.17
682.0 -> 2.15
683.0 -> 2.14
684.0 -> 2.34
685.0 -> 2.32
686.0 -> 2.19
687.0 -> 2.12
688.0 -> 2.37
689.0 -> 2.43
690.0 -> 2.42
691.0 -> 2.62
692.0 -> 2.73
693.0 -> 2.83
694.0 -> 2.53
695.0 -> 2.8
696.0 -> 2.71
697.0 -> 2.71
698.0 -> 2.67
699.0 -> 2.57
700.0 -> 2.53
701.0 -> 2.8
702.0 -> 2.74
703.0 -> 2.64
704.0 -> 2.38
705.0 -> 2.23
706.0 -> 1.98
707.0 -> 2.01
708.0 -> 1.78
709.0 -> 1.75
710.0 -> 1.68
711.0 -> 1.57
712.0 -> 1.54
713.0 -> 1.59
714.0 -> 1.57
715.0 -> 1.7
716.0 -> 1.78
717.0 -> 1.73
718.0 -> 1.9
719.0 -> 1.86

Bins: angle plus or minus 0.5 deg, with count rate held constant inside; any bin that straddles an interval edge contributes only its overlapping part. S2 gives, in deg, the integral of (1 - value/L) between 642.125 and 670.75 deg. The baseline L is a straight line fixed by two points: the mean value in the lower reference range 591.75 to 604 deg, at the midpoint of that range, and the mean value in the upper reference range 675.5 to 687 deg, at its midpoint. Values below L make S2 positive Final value 7.7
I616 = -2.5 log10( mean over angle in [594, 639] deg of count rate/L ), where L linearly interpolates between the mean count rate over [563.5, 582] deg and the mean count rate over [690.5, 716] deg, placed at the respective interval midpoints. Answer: 0.28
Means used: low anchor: 2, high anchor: 2.26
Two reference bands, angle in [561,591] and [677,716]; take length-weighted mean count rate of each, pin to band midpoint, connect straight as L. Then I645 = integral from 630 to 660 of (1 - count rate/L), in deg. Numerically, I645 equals 4.4 deg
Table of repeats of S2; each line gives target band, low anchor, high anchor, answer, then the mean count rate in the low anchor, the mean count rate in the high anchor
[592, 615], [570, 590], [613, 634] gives 2.7 deg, 1.88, 1.52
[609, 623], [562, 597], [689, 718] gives 6.9 deg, 1.92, 2.23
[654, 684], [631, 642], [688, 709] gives 8.2 deg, 2.12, 2.48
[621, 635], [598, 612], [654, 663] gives -4.9 deg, 1.51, 1.24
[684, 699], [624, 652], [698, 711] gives -2.3 deg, 1.99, 2.25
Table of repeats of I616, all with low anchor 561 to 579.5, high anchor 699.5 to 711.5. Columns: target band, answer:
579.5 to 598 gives 0.13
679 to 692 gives -0.08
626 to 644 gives 0.01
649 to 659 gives 0.45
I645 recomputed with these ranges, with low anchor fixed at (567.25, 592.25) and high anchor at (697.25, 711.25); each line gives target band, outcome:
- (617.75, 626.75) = 2.27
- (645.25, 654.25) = 1.71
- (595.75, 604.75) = 0.46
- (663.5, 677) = 2.66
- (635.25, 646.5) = -0.30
